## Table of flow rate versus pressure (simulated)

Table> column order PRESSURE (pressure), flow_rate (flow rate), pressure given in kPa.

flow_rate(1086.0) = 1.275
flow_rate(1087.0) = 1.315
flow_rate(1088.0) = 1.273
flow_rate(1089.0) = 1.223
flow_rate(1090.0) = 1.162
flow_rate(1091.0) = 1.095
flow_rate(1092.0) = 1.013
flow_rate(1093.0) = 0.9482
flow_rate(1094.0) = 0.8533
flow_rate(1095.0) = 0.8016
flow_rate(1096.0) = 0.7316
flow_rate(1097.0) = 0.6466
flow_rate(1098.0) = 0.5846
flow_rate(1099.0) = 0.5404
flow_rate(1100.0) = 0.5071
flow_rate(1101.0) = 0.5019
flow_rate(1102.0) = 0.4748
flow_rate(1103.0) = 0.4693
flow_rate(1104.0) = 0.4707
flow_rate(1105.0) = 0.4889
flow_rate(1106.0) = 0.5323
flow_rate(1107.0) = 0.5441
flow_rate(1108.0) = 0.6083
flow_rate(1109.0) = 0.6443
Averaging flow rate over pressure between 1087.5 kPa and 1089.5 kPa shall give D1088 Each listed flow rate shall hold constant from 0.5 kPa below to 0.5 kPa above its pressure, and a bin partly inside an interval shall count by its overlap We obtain 1.25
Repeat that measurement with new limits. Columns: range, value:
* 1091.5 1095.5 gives 0.904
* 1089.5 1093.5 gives 1.05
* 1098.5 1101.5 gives 0.516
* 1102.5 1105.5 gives 0.476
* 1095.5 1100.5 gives 0.602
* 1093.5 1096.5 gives 0.795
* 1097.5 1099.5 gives 0.562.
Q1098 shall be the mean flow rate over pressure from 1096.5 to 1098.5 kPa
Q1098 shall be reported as 0.616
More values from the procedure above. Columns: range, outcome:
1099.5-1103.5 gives 0.488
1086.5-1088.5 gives 1.29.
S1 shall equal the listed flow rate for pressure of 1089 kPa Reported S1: 1.223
